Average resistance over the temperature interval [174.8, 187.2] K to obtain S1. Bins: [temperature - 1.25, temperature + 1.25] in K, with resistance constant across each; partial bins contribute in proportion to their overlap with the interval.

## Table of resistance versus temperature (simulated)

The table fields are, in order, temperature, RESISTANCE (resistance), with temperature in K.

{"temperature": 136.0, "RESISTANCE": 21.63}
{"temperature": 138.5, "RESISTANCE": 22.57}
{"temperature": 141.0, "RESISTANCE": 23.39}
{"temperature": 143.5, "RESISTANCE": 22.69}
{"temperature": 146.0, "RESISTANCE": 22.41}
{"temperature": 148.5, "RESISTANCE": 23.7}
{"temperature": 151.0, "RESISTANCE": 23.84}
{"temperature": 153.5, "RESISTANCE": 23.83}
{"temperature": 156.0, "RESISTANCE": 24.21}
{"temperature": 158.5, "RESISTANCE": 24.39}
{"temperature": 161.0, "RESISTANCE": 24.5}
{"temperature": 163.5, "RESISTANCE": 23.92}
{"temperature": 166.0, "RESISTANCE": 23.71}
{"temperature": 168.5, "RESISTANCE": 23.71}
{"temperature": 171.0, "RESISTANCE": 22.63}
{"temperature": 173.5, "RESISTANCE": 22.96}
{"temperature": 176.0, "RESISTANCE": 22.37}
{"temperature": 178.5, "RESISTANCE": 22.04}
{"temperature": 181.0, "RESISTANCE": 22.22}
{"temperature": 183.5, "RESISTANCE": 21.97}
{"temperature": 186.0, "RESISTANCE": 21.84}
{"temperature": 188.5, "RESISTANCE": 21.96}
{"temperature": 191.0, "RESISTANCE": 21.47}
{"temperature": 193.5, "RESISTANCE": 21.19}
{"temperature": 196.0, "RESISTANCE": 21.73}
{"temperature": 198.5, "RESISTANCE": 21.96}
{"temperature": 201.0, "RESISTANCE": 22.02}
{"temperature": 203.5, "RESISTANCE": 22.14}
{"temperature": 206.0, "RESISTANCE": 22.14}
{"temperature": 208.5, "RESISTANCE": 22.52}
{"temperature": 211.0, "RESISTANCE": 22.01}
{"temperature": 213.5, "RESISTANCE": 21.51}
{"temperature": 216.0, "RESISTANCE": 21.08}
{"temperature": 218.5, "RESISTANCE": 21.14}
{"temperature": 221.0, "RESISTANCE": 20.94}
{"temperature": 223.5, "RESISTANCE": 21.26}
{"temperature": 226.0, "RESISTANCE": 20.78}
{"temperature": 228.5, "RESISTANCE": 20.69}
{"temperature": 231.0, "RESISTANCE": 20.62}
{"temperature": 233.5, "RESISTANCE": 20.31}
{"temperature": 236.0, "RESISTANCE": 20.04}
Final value 22.1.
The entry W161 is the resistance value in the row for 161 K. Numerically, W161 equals 24.5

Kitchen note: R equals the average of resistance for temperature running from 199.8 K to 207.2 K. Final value 22.1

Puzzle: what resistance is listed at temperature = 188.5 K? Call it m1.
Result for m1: 21.96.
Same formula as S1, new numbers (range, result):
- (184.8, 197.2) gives 21.6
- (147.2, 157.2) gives 23.9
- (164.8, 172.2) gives 23.4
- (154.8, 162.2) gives 24.4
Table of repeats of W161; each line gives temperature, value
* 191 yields 21.47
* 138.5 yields 22.57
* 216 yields 21.08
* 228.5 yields 20.69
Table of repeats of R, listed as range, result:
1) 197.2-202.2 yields 22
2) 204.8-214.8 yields 22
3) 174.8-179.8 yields 22.2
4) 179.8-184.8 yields 22.1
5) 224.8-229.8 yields 20.7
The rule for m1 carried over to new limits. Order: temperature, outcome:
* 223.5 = 21.26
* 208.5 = 22.52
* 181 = 22.22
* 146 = 22.41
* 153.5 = 23.83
